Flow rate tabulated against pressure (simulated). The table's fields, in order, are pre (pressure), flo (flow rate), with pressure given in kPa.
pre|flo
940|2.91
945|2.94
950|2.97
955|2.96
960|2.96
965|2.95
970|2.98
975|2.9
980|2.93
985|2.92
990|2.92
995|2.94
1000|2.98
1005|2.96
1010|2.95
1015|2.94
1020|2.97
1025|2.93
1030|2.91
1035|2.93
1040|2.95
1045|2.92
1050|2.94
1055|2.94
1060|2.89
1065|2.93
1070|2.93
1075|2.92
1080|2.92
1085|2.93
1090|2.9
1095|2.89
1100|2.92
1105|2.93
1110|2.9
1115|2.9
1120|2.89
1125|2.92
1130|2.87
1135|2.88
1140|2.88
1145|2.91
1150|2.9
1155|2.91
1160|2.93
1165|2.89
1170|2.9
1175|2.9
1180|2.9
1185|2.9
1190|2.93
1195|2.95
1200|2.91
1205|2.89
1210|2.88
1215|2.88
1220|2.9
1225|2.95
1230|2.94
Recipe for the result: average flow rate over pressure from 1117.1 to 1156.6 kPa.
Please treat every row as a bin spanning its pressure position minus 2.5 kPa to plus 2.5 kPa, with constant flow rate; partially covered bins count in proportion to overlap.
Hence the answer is 2.89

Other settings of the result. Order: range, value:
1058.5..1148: 2.91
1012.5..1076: 2.93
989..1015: 2.95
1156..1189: 2.9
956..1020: 2.95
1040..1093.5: 2.92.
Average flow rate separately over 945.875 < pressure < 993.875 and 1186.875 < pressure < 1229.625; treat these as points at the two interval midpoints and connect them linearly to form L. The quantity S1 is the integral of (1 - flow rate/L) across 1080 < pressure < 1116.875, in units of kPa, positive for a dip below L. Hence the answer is 0.20 kPa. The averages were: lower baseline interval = 2.94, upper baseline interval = 2.91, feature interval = 2.91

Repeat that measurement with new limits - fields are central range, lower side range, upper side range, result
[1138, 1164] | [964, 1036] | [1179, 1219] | 0.1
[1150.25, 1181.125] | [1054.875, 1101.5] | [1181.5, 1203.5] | 0.1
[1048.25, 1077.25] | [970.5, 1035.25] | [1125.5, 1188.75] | 0.0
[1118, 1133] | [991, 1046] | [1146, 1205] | 0.1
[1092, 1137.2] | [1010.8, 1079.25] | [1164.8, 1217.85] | 0.3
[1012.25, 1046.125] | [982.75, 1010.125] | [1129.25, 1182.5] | 0.0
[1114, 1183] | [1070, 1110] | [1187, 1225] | 0.3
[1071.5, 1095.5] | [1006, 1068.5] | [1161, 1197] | 0.1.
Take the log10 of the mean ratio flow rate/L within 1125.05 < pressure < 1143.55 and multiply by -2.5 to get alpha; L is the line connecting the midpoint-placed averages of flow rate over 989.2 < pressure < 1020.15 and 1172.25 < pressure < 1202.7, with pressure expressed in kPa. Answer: 0.02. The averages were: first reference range 2.95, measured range 2.88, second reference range 2.91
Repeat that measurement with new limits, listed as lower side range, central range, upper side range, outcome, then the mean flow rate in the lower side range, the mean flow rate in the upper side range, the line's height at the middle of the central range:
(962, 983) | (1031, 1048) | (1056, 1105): 0.00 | 2.94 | 2.92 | 2.93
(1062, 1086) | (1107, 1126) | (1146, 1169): 0.01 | 2.93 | 2.91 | 2.92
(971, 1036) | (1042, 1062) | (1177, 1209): 0.00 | 2.94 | 2.91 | 2.93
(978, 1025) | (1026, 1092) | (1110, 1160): 0.00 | 2.94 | 2.9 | 2.92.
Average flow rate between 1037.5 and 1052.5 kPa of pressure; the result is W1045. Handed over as 2.94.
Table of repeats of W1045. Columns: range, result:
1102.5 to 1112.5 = 2.92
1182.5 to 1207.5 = 2.92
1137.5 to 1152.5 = 2.9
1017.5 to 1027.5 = 2.95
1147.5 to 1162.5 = 2.91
